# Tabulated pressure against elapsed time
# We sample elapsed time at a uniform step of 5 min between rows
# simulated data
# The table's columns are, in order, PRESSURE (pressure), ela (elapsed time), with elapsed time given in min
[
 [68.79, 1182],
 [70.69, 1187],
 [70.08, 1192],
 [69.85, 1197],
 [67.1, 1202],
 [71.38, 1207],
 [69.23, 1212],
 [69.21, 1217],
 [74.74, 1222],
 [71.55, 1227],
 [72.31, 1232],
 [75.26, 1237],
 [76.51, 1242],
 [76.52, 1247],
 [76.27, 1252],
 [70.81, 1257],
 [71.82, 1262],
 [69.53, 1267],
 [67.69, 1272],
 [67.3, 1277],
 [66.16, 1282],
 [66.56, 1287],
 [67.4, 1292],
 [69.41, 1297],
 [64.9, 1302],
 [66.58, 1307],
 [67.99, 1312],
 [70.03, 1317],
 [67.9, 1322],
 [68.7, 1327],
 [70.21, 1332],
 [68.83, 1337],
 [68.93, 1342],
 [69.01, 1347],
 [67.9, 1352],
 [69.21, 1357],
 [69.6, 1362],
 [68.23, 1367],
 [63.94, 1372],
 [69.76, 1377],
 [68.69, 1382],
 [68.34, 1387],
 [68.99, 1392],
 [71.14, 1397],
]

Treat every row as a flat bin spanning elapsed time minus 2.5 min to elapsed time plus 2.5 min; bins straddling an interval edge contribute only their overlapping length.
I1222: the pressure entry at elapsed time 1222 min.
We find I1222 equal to 74.74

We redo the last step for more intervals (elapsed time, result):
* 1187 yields 70.69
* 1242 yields 76.51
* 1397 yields 71.14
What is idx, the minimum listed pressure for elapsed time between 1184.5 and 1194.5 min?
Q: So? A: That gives 70.08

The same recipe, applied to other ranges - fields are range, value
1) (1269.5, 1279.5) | 67.3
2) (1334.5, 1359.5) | 67.9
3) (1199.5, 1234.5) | 67.1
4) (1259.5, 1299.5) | 66.16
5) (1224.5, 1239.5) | 71.55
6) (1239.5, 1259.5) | 70.81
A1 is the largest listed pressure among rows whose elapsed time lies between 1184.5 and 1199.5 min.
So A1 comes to 70.69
